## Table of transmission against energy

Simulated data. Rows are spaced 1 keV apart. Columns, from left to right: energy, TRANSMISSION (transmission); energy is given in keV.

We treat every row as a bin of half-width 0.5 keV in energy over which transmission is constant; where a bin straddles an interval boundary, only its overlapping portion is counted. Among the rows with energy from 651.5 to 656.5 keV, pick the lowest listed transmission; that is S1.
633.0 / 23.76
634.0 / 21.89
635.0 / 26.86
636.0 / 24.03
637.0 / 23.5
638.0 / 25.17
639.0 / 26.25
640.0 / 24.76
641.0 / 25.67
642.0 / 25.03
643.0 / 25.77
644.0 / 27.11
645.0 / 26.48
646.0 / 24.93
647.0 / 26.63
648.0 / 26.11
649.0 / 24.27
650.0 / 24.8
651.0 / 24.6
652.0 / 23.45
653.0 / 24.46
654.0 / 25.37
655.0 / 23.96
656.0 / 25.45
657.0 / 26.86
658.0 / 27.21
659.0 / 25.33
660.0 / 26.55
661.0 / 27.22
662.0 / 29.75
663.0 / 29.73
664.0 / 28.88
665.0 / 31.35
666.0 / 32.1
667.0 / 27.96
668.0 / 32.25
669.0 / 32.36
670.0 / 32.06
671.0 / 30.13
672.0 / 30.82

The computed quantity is 23.45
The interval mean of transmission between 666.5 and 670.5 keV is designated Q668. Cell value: 31.2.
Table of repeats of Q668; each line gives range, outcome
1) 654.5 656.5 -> 24.7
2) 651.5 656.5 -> 24.5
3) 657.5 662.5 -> 27.2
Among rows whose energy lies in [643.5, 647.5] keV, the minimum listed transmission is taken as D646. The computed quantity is 24.93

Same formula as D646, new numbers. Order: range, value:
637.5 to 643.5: 24.76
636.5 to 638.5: 23.5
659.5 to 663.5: 26.55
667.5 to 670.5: 32.06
